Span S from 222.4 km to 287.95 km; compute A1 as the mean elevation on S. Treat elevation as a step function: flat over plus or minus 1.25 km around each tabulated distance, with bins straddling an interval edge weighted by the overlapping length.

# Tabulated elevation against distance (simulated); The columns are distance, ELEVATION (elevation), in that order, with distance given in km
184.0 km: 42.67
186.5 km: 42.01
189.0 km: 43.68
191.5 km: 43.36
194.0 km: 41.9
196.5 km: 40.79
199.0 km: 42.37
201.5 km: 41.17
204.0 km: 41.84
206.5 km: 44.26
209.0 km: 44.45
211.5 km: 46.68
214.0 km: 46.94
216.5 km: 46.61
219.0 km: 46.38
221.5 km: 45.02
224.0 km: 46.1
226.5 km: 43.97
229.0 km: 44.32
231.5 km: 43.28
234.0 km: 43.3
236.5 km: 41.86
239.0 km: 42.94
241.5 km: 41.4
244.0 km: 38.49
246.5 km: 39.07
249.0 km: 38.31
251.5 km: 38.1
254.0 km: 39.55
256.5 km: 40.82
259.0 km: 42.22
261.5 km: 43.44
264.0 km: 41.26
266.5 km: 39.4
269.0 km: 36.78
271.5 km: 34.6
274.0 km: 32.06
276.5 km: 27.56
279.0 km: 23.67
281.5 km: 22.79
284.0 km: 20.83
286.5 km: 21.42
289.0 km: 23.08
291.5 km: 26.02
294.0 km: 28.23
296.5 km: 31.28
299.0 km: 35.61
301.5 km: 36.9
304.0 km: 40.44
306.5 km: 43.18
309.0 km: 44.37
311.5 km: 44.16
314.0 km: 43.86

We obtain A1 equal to 37.2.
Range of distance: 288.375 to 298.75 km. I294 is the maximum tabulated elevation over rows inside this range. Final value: 31.28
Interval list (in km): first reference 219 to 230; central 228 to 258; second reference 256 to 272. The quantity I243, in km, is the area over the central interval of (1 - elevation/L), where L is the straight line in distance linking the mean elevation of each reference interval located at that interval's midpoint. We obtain 1.2 km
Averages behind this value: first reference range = 45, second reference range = 40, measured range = 40.9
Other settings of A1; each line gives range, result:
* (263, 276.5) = 35.9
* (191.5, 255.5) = 42.8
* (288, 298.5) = 27.9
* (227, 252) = 41.3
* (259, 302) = 31.1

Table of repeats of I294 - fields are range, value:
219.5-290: 46.1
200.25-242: 46.94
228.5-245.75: 44.32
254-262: 43.44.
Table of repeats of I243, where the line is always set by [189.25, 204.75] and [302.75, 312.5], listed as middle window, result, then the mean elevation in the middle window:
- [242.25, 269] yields 1.6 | 39.9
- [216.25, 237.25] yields -1.1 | 44.5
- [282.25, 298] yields 6.5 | 25.2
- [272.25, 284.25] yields 4.7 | 26.1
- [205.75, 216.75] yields -0.9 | 45.8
